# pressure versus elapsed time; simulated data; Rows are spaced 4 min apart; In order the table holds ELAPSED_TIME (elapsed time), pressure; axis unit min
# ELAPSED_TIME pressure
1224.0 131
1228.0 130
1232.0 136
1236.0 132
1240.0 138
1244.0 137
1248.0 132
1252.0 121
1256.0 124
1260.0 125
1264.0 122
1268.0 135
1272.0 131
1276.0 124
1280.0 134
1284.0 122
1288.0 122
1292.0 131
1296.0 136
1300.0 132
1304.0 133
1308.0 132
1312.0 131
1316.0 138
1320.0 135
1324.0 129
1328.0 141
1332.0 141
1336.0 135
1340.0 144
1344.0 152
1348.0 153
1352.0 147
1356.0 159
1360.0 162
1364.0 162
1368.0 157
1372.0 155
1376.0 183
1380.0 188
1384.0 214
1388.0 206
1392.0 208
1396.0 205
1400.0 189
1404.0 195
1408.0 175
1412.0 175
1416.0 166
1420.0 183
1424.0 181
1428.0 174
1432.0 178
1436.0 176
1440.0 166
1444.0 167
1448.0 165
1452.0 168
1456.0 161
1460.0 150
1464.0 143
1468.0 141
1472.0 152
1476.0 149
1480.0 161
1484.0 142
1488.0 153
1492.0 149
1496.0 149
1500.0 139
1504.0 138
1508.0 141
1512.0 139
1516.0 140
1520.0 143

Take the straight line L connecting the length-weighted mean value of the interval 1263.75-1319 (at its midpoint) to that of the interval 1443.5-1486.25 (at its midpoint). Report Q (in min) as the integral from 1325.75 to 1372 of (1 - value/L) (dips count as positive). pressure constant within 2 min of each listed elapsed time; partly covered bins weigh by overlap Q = -4.0 min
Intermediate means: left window 131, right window 154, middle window 150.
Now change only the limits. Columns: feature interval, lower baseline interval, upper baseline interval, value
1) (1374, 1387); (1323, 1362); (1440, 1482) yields -4.00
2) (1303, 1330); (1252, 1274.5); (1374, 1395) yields 4.19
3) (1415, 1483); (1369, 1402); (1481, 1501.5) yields 0.90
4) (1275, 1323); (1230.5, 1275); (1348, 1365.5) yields 3.73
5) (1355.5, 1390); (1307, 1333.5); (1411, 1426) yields -4.26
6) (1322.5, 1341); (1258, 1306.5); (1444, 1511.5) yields -0.49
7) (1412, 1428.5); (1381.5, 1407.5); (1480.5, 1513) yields 0.94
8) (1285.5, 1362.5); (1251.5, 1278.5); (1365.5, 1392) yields 8.44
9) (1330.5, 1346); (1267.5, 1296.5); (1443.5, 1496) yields -0.79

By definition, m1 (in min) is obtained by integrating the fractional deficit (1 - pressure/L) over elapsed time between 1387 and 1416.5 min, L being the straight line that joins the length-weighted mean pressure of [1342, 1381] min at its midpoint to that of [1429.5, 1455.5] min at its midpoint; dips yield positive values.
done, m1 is -4.52 min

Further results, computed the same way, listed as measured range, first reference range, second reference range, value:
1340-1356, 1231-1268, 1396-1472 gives 0.0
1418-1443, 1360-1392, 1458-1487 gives -2.0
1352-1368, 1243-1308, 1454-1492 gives -2.4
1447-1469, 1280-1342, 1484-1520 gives -2.1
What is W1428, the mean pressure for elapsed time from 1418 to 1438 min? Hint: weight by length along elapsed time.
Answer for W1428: 178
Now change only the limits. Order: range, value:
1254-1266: 124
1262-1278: 128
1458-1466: 146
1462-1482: 149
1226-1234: 133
